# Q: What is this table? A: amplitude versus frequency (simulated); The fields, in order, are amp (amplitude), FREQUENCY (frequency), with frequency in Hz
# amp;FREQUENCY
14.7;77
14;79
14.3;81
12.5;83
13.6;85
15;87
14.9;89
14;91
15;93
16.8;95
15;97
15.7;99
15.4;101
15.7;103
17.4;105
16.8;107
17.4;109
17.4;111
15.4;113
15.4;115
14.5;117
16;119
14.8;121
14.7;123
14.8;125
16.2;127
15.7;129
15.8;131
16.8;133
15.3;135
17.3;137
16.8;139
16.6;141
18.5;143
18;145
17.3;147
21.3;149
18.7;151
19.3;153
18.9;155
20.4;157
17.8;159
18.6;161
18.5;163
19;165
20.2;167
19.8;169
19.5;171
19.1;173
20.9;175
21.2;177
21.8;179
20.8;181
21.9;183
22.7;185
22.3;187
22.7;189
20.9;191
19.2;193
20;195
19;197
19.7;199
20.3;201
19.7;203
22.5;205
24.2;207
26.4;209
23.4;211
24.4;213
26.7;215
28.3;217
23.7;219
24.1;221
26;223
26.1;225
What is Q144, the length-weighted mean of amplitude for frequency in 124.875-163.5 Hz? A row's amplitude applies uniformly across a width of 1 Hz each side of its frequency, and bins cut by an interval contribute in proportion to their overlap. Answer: 17.7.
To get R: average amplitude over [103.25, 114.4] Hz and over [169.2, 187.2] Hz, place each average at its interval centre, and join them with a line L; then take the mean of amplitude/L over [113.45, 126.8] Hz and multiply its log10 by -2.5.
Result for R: 0.155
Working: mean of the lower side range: 16.7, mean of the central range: 15.1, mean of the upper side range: 21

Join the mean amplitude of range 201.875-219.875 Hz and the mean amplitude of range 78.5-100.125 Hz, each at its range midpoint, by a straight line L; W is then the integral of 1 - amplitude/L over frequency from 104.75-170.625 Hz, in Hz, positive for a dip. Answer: 4.1 Hz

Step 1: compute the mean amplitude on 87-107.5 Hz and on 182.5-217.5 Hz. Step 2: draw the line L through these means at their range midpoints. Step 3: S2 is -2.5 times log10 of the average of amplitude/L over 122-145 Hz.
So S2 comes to 0.11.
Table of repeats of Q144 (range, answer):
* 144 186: 19.8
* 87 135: 15.7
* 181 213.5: 21.8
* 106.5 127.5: 15.7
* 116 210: 19.1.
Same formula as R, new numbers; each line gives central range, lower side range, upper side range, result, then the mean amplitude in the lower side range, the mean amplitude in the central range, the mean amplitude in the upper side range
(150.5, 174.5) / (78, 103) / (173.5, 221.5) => 0.04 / 14.7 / 19.2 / 22.3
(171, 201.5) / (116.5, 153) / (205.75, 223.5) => 0.07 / 16.7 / 20.8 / 25.2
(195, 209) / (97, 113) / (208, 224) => 0.15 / 16.4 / 21.2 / 25.4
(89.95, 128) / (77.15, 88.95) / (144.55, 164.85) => 0.00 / 14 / 15.7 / 18.9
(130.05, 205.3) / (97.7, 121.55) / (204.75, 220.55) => 0.09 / 16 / 19.4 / 25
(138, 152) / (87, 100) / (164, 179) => 0.02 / 15.2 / 18.2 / 20.1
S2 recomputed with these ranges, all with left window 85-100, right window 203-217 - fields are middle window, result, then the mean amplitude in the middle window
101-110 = -0.04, 16.7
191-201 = 0.19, 19.7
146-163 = 0.06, 19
